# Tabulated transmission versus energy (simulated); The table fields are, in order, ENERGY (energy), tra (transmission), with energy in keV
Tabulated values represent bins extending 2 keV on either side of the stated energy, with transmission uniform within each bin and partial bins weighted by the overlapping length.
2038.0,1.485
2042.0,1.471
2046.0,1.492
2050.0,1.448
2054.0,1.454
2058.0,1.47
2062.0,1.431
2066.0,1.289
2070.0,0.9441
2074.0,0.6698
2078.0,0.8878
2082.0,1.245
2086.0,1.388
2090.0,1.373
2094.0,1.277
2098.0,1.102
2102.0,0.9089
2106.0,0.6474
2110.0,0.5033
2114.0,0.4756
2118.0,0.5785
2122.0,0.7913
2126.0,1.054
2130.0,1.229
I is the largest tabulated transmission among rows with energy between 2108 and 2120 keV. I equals 0.5785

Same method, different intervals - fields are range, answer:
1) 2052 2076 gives 1.47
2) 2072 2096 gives 1.388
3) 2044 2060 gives 1.492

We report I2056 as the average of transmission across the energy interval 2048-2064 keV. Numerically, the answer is 1.45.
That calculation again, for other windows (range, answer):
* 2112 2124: 0.615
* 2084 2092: 1.38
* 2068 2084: 0.937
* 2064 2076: 0.968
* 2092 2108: 0.984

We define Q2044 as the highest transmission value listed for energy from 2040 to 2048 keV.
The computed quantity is 1.492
